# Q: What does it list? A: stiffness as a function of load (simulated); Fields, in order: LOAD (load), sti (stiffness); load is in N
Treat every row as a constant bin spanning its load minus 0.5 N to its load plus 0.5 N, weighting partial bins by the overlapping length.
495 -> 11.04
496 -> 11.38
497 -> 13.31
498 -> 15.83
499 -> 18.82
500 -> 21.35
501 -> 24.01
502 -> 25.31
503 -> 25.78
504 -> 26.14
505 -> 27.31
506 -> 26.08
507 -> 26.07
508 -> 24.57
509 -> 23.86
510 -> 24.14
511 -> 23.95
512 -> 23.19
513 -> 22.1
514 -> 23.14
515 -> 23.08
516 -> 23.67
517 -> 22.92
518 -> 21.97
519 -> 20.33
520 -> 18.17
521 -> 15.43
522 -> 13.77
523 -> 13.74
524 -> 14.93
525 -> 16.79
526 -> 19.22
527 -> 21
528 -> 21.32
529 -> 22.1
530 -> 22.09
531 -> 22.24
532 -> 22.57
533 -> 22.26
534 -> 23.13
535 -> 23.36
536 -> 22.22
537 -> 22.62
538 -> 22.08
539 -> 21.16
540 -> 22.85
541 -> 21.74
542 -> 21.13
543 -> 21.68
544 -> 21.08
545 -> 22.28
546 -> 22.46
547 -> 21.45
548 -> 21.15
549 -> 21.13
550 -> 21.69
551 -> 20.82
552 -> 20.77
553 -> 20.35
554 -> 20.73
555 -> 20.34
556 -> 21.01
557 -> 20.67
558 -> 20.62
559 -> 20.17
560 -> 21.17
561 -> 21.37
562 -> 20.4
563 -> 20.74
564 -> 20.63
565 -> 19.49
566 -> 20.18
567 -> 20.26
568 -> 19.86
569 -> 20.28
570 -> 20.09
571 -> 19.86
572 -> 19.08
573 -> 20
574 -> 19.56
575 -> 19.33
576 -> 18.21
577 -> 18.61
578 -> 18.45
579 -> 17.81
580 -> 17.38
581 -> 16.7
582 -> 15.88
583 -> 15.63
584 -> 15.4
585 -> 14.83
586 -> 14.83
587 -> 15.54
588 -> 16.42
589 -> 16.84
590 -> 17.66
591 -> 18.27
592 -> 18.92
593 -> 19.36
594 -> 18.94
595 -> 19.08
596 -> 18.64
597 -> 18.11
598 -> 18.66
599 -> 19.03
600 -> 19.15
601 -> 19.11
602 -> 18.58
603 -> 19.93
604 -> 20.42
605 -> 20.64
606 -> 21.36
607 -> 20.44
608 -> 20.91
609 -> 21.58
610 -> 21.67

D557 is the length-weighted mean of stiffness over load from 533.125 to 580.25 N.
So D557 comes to 20.7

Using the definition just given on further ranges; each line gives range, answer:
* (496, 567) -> 21.3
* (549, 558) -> 20.8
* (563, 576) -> 19.9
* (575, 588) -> 16.7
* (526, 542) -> 22.1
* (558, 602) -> 18.6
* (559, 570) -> 20.4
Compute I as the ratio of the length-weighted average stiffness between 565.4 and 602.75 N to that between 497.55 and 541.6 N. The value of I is 0.8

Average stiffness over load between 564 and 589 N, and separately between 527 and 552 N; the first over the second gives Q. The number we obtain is 0.8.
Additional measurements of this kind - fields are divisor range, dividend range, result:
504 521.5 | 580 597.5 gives 0.74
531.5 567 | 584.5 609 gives 0.87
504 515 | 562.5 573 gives 0.82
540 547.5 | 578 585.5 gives 0.75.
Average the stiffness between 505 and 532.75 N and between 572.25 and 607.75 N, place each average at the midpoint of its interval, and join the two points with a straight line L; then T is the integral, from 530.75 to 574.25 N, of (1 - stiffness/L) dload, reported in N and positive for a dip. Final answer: -2.7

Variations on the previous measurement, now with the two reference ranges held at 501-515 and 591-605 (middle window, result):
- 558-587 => 2.7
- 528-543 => 0.5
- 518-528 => 2.6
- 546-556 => 0.4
